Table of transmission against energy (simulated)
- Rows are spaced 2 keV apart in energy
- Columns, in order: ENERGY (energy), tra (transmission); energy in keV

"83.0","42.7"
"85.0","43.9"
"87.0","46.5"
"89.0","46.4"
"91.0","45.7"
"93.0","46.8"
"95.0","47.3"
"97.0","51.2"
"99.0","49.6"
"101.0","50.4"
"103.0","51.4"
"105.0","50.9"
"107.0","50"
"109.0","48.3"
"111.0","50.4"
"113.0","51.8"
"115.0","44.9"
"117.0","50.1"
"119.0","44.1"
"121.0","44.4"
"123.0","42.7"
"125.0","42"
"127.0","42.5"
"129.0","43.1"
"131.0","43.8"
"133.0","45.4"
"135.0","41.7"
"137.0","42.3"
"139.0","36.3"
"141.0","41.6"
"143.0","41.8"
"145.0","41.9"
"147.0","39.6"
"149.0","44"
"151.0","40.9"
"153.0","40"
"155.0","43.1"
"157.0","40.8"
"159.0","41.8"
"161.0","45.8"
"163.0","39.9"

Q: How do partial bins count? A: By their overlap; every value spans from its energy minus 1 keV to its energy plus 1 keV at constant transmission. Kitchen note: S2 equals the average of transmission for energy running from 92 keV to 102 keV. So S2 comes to 49.1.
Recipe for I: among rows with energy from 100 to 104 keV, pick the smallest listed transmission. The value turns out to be 50.4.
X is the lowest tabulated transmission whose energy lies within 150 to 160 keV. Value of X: 40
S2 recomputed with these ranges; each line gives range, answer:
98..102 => 50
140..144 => 41.7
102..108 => 50.8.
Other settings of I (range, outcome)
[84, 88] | 43.9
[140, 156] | 39.6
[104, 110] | 48.3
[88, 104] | 45.7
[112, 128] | 42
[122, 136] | 41.7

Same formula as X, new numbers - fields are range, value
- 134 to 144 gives 36.3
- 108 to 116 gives 44.9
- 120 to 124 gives 42.7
